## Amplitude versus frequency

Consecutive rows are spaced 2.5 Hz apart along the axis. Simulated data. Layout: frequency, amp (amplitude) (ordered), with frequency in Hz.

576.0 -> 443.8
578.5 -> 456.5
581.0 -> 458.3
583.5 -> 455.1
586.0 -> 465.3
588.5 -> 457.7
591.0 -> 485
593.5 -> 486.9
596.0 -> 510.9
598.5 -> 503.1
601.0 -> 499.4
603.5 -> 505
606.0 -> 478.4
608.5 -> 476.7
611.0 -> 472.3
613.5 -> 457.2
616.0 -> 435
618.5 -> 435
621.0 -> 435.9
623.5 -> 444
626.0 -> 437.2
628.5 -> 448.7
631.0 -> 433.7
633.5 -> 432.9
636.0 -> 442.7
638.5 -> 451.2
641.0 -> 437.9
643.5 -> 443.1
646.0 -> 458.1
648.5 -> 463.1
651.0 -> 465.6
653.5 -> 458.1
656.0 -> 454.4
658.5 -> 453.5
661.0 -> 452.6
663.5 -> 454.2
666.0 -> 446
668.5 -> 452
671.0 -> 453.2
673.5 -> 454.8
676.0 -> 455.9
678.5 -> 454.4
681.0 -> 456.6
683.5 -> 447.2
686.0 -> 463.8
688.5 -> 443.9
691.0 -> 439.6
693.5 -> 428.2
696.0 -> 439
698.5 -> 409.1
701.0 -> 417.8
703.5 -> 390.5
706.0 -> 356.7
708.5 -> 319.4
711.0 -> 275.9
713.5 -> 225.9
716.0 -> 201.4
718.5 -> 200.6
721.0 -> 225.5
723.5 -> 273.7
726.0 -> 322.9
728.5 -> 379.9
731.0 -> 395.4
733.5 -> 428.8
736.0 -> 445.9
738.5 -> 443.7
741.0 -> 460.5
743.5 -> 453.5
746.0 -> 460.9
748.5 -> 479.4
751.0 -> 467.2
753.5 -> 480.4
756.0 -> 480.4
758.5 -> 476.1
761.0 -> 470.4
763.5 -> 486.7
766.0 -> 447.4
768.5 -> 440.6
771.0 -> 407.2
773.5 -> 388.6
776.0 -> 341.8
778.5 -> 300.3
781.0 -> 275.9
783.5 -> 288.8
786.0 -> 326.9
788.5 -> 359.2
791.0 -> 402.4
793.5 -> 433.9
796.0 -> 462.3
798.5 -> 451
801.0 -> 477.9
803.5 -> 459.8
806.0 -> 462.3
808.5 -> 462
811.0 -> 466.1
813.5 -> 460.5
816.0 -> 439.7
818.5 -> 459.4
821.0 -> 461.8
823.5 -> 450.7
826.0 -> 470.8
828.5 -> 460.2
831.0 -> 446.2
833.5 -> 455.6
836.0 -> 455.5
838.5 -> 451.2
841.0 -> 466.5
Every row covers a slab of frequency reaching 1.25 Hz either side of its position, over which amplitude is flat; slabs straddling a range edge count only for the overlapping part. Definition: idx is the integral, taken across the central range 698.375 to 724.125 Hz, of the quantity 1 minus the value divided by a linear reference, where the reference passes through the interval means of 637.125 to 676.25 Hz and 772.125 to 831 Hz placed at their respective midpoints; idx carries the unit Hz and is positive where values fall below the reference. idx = 8.45 Hz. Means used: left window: 453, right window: 416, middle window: 296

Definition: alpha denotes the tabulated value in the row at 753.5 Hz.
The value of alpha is 480.4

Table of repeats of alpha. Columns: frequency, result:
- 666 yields 446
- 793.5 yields 433.9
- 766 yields 447.4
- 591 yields 485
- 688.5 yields 443.9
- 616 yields 435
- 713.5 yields 225.9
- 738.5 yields 443.7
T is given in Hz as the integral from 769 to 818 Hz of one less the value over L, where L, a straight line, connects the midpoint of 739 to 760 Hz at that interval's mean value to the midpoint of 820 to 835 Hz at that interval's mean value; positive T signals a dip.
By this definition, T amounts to 6.1 Hz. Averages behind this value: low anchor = 469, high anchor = 457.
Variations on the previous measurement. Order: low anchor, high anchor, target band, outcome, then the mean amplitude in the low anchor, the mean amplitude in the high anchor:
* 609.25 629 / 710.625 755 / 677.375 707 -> -2.36 Hz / 446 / 370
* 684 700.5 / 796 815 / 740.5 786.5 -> 3.48 Hz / 437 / 462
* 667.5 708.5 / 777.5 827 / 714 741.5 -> 5.79 Hz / 432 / 419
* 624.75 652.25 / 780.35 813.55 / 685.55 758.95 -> 7.09 Hz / 447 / 414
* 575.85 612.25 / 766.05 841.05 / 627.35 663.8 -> 1.13 Hz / 478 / 423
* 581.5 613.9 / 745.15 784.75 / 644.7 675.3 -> 0.14 Hz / 481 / 418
